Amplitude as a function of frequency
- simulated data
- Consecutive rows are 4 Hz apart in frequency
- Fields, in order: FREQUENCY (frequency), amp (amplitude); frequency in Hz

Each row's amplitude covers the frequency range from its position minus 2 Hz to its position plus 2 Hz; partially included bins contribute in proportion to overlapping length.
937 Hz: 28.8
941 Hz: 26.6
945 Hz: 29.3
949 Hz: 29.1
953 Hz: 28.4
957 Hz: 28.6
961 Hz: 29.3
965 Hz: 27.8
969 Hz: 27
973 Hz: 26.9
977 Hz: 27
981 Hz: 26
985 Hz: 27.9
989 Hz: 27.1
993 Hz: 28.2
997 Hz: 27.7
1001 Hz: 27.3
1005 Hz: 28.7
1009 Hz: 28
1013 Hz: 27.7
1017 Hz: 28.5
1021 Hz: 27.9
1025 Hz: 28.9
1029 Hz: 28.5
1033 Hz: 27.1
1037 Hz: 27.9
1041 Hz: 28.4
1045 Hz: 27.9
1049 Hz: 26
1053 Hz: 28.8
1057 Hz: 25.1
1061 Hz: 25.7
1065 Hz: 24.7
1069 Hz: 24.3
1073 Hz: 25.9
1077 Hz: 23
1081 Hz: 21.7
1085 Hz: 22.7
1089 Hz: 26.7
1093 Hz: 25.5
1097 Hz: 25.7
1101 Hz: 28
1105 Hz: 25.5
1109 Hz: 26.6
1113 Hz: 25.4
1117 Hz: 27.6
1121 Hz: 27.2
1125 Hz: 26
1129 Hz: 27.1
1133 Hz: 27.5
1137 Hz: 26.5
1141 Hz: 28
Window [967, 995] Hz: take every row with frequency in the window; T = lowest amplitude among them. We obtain 26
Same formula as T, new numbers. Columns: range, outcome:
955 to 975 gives 26.9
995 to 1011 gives 27.3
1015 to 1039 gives 27.1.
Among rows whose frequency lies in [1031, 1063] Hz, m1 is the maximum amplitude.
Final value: 28.8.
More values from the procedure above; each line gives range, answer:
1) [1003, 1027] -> 28.9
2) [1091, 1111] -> 28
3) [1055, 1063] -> 25.7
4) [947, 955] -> 29.1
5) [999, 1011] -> 28.7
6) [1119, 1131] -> 27.2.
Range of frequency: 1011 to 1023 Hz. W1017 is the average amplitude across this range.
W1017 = 28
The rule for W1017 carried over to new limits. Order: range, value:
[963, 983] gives 26.9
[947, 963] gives 28.9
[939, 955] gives 28.4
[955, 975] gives 27.9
